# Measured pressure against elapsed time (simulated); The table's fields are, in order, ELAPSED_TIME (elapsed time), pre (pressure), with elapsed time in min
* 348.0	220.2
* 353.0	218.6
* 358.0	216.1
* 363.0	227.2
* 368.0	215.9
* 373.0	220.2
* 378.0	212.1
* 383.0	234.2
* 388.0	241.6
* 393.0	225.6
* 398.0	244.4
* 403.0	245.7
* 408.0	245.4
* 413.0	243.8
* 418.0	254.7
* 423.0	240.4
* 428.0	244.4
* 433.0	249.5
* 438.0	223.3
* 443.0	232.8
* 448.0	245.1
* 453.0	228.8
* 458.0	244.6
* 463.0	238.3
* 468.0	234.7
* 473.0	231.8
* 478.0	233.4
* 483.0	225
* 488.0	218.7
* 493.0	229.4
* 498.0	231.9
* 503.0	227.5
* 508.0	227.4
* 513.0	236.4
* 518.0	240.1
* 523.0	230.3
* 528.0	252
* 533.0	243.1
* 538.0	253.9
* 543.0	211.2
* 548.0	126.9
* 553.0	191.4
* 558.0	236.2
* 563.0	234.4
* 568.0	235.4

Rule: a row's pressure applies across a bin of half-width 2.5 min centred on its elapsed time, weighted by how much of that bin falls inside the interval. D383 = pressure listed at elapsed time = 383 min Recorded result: 234.2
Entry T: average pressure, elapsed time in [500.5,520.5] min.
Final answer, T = 233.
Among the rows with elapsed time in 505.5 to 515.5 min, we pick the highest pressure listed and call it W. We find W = 236.4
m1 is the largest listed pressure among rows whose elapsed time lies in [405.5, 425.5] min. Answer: 254.7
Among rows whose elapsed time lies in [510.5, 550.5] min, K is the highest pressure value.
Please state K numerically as 253.9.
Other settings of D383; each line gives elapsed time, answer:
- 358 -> 216.1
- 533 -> 243.1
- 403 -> 245.7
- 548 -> 126.9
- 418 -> 254.7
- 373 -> 220.2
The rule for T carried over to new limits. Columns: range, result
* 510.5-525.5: 236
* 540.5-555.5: 176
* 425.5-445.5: 238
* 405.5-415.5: 245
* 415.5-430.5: 246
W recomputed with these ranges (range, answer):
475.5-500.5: 233.4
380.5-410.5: 245.7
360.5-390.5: 241.6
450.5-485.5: 244.6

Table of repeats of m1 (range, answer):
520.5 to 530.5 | 252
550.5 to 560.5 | 236.2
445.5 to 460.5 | 245.1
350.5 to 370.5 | 227.2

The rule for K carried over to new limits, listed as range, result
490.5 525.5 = 240.1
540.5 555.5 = 211.2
